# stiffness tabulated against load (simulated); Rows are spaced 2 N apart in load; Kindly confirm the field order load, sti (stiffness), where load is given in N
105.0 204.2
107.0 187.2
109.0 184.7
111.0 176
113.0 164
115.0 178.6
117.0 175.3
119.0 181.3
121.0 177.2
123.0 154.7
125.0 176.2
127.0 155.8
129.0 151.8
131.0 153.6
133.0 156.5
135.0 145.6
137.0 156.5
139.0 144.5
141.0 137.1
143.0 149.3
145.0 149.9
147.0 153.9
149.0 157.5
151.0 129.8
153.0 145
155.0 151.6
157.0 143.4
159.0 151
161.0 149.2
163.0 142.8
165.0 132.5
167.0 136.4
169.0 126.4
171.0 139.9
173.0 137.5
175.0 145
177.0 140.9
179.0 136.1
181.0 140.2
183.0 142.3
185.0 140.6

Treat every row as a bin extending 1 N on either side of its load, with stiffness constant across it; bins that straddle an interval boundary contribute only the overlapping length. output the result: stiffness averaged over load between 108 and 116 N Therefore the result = 176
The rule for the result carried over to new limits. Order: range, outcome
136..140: 150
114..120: 178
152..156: 148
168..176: 137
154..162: 149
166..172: 134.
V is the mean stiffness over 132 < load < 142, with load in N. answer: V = 148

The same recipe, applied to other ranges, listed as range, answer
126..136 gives 153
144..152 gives 148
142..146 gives 150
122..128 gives 162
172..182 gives 140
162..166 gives 138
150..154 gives 137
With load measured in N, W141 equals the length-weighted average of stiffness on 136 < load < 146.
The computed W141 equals 147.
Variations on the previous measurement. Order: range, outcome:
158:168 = 142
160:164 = 146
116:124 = 172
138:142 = 141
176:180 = 138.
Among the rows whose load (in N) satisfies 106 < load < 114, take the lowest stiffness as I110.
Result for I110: 164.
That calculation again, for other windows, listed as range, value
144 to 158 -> 129.8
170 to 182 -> 136.1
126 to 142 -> 137.1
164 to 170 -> 126.4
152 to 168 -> 132.5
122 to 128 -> 154.7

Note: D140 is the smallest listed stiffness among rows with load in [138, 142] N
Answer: 137.1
